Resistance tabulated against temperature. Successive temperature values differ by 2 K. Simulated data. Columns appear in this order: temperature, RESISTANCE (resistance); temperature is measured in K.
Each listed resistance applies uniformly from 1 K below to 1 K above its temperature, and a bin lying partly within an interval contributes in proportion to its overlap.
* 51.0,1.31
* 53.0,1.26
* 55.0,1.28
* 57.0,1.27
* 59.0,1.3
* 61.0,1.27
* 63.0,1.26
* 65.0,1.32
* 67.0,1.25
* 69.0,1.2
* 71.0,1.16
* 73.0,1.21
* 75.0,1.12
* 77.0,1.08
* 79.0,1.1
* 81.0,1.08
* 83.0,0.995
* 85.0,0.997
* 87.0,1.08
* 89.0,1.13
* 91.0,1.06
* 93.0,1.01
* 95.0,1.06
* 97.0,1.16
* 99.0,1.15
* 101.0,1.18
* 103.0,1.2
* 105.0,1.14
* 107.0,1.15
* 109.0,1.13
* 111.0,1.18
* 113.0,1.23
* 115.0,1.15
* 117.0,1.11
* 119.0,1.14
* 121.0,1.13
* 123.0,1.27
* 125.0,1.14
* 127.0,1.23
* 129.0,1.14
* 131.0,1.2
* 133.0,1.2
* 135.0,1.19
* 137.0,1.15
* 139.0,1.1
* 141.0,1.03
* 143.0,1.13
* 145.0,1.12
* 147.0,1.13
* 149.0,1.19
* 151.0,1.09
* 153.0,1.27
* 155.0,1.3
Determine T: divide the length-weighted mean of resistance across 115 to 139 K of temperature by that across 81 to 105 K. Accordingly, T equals 1.1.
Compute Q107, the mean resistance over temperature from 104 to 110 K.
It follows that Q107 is 1.14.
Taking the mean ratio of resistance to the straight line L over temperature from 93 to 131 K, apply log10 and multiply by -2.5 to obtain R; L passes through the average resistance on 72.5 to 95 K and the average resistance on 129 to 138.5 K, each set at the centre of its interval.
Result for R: -0.02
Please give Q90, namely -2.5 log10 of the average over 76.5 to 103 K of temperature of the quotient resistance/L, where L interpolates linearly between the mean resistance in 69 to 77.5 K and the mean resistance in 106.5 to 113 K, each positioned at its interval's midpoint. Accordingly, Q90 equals 0.07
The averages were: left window 1.15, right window 1.17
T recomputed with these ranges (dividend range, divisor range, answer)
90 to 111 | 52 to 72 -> 0.90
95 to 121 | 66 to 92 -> 1.04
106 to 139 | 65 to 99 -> 1.05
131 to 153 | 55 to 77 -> 0.93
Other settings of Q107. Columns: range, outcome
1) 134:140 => 1.15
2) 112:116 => 1.19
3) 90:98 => 1.07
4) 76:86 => 1.05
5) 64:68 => 1.29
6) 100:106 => 1.17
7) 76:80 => 1.09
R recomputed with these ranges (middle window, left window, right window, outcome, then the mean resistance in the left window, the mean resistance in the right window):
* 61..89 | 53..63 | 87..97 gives 0.03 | 1.28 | 1.08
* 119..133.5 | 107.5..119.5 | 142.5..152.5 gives -0.03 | 1.16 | 1.14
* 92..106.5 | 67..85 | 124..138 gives 0.01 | 1.12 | 1.18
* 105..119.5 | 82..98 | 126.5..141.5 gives -0.04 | 1.06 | 1.16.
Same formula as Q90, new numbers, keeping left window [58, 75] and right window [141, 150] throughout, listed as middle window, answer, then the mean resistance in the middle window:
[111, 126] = -0.001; 1.17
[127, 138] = -0.031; 1.18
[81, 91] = 0.151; 1.05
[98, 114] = 0.013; 1.17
